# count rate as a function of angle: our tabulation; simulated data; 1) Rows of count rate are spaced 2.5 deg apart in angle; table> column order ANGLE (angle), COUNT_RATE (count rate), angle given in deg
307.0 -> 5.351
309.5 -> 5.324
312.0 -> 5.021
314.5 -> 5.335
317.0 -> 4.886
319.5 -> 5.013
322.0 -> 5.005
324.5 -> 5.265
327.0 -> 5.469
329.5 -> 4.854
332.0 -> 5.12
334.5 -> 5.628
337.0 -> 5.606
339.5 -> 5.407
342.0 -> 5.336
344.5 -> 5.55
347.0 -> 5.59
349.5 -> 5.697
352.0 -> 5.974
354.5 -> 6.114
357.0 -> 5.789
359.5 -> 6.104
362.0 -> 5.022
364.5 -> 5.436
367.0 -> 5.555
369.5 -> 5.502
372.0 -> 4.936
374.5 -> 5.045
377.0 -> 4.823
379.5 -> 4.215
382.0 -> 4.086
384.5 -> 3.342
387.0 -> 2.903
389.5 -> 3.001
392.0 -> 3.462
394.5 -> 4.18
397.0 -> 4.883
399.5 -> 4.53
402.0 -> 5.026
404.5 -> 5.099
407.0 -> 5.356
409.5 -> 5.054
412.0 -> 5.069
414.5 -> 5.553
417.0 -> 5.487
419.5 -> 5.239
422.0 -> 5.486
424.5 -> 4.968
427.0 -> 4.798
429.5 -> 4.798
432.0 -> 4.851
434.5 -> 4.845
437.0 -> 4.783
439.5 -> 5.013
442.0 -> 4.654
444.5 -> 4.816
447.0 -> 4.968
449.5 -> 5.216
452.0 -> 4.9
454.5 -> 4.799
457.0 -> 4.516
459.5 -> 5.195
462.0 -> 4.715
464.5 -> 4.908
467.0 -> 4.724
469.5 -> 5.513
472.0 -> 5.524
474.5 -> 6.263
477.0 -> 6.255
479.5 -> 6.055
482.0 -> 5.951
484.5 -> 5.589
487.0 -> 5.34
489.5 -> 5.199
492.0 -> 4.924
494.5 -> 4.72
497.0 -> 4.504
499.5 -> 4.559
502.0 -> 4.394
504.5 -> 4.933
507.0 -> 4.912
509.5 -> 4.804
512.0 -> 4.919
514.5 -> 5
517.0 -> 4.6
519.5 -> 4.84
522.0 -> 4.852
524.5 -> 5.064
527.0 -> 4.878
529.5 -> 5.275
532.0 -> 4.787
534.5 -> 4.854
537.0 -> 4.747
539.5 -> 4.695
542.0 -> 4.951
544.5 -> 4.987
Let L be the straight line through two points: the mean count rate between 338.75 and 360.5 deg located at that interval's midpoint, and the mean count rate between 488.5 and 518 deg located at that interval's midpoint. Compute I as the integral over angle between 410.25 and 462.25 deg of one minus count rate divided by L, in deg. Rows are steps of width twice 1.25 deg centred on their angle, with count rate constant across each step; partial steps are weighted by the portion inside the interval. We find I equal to 2.10 deg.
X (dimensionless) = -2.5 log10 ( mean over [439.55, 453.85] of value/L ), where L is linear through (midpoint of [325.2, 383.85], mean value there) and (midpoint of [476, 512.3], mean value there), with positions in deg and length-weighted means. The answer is 0.06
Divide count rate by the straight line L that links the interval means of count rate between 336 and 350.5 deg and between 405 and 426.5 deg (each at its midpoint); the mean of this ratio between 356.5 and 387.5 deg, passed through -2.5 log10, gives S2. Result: 0.12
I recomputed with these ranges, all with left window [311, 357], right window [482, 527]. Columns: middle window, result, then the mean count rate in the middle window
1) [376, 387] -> 2.72 deg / 3.96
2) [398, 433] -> 0.50 deg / 5.09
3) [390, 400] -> 2.06 deg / 4.15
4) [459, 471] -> 0.05 deg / 5.01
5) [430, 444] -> 0.77 deg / 4.83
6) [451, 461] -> 0.41 deg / 4.85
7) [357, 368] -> -0.50 deg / 5.56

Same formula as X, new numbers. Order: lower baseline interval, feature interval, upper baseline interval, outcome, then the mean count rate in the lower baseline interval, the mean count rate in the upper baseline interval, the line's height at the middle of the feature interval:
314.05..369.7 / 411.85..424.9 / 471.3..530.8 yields -0.01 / 5.45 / 5.14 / 5.3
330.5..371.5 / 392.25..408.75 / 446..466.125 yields 0.10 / 5.57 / 4.9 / 5.25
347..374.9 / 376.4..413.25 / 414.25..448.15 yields 0.22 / 5.58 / 5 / 5.3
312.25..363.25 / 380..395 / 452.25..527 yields 0.45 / 5.43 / 5.08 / 5.32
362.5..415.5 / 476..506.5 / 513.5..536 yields -0.08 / 4.62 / 4.9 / 4.83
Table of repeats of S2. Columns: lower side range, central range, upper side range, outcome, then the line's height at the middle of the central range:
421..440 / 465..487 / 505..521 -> -0.16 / 4.89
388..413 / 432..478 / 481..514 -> -0.06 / 4.79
